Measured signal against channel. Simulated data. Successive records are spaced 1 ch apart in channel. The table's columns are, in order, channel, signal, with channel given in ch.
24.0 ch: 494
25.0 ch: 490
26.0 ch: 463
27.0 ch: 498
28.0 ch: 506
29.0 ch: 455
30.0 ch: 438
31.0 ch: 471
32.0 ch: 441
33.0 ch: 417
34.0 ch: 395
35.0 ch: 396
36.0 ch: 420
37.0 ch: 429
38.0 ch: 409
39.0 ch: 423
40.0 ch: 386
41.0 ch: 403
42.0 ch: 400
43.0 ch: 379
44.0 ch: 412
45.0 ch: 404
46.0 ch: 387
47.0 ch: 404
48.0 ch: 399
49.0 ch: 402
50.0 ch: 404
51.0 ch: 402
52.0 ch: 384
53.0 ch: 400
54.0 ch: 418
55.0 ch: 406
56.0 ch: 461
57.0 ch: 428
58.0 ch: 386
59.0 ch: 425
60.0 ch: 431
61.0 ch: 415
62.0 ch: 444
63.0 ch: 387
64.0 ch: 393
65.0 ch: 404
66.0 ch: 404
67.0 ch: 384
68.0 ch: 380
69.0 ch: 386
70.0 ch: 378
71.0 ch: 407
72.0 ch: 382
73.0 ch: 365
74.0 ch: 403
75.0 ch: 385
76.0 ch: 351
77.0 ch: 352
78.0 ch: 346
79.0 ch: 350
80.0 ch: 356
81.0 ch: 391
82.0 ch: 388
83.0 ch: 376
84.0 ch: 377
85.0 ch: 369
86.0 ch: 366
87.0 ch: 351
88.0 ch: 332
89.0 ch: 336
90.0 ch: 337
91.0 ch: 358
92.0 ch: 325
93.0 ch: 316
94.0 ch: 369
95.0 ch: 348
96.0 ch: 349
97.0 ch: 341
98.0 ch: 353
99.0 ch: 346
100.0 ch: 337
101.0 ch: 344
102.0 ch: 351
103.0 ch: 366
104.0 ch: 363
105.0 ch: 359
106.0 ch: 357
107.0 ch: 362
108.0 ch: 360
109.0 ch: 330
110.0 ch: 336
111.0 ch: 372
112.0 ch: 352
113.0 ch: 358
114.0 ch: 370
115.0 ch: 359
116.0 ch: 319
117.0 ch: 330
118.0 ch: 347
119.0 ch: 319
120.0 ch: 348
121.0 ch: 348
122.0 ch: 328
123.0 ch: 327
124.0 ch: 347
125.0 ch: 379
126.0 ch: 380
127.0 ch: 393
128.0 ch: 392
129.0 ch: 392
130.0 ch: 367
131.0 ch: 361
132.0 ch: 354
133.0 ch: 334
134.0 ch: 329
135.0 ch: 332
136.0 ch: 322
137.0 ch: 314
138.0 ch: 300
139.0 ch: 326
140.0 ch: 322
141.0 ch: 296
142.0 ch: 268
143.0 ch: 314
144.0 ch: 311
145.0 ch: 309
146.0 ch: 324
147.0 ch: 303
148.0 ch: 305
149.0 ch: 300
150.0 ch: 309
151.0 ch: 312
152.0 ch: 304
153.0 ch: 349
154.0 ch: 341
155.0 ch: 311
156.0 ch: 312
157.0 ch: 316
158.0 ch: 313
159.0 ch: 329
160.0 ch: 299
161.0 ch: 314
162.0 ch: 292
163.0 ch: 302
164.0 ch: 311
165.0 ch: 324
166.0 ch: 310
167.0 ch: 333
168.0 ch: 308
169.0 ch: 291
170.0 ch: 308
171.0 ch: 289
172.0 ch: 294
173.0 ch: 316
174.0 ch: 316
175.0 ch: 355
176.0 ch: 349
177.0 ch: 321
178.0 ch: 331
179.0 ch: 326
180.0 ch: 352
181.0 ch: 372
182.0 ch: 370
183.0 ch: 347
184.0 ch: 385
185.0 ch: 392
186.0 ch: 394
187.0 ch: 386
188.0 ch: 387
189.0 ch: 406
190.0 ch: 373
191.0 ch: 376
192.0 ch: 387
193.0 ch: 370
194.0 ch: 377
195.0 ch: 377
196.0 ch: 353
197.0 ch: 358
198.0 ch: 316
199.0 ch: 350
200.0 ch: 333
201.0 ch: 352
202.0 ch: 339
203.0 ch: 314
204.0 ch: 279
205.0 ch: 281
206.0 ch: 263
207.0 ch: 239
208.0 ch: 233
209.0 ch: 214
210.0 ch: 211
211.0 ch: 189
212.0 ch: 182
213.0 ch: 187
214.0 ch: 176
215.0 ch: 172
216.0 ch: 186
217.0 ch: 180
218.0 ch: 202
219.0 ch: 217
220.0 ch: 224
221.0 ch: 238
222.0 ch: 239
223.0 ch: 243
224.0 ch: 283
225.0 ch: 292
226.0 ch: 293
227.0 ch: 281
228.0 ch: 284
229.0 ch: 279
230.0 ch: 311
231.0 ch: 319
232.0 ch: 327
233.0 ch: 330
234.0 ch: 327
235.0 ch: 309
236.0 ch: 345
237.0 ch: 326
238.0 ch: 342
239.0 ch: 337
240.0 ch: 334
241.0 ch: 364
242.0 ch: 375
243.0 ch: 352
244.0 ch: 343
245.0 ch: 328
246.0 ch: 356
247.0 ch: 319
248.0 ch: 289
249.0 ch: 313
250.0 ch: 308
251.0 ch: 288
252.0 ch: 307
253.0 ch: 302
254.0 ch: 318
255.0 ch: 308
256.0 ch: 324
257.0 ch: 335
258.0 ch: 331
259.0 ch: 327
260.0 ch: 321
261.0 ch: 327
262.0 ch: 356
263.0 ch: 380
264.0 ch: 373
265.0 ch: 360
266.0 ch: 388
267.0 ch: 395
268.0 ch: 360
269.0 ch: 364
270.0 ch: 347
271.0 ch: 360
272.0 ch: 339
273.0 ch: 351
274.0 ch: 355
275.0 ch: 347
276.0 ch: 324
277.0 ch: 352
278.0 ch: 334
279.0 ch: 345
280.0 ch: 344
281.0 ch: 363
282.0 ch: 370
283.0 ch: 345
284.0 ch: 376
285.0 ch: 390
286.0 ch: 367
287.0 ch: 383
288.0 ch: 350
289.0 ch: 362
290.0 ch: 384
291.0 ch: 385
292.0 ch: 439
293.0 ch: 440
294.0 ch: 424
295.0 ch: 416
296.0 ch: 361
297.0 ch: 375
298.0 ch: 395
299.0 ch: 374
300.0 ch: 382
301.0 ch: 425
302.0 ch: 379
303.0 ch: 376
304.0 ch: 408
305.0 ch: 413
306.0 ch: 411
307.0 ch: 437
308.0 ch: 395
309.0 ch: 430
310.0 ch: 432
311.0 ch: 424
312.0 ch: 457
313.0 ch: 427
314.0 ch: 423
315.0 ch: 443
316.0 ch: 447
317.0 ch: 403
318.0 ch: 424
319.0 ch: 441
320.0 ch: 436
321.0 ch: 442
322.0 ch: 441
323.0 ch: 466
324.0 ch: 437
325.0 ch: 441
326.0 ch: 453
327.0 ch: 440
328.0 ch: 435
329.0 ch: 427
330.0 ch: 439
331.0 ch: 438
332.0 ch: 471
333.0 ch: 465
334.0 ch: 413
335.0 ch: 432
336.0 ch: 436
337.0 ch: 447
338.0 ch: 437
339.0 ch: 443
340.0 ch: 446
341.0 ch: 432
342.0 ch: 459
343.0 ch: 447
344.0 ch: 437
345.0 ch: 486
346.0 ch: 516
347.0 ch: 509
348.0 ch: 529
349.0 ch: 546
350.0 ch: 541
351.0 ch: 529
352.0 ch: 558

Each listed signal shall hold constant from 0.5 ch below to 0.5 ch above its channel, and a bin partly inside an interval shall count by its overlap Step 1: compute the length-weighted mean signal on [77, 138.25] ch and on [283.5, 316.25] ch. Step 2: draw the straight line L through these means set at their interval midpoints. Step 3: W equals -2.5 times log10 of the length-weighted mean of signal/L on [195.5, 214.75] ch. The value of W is 0.361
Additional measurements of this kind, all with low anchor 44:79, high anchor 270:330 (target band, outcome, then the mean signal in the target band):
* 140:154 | 0.27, 310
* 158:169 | 0.27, 311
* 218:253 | 0.29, 305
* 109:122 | 0.15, 345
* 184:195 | 0.04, 384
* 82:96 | 0.13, 352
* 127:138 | 0.14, 349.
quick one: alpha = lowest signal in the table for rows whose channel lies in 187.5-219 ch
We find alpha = 172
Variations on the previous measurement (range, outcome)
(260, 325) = 321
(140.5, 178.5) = 268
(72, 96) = 316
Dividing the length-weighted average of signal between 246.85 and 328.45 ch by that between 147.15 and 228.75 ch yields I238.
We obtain 1.2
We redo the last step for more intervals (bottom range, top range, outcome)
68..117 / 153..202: 0.95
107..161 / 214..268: 0.92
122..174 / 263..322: 1.21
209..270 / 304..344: 1.46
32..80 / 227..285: 0.85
